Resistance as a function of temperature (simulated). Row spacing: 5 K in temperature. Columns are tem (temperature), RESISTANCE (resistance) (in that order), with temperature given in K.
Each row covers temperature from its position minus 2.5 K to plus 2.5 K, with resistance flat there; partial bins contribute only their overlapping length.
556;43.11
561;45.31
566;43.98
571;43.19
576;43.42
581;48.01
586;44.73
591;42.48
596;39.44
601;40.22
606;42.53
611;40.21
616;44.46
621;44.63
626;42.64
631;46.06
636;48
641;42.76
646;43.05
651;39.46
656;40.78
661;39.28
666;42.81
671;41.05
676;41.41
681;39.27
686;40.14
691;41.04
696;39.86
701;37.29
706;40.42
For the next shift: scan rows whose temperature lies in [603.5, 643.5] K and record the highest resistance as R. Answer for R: 48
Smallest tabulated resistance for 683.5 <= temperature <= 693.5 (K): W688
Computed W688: 40.14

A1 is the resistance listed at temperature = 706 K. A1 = 40.42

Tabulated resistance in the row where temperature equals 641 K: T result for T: 42.76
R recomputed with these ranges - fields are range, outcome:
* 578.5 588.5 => 48.01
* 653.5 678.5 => 42.81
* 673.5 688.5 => 41.41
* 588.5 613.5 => 42.53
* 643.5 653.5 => 43.05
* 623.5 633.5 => 46.06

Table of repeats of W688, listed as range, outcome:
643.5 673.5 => 39.28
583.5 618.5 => 39.44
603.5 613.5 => 40.21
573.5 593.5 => 42.48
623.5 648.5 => 42.64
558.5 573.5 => 43.19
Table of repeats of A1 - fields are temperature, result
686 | 40.14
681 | 39.27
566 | 43.98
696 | 39.86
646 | 43.05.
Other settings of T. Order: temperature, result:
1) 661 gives 39.28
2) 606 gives 42.53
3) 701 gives 37.29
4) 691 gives 41.04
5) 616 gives 44.46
